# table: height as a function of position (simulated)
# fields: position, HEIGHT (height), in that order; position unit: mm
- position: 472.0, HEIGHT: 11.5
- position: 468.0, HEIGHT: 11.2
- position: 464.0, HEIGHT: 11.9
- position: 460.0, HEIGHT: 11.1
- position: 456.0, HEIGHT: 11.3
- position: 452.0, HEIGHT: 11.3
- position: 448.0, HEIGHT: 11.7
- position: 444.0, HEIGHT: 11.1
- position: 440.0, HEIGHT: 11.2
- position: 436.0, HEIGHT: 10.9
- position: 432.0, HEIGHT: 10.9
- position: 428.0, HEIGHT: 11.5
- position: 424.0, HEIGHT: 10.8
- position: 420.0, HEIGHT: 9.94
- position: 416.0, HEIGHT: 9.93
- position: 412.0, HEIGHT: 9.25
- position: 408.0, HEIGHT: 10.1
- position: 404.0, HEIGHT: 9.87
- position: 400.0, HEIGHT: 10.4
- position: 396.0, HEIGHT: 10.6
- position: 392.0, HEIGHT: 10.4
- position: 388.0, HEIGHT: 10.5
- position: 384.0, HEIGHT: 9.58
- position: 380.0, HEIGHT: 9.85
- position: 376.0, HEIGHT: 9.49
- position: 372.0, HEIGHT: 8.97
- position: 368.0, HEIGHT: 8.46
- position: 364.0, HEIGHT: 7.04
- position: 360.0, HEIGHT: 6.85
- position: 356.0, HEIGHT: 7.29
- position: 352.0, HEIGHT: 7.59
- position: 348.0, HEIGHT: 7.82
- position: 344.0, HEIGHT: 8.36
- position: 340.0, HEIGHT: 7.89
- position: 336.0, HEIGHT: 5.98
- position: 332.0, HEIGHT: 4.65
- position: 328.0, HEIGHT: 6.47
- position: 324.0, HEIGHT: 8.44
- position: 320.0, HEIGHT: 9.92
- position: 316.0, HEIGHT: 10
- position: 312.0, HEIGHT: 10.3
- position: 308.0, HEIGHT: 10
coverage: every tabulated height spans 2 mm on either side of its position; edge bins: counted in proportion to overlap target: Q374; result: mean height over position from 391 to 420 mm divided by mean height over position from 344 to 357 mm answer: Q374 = 1.3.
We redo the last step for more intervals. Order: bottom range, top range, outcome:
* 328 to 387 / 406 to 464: 1.38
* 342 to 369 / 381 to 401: 1.35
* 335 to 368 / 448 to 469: 1.53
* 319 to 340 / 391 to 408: 1.46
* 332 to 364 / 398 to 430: 1.42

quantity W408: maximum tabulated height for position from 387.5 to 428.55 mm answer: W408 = 11.5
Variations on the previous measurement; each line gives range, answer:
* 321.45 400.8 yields 10.6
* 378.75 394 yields 10.5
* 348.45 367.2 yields 7.59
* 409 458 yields 11.7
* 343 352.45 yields 8.36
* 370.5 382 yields 9.85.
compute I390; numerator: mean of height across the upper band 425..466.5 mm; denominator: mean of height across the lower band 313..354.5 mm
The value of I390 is 1.45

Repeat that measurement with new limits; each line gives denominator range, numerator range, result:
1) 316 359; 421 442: 1.46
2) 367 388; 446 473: 1.21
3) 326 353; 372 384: 1.37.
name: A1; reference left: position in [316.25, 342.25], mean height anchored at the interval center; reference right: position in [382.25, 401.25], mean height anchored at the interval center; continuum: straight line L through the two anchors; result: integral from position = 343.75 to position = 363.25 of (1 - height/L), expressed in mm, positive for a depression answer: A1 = 2.37 mm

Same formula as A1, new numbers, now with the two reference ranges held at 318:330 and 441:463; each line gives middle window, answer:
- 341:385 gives 4.6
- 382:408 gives -0.7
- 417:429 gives 0.0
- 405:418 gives 0.7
